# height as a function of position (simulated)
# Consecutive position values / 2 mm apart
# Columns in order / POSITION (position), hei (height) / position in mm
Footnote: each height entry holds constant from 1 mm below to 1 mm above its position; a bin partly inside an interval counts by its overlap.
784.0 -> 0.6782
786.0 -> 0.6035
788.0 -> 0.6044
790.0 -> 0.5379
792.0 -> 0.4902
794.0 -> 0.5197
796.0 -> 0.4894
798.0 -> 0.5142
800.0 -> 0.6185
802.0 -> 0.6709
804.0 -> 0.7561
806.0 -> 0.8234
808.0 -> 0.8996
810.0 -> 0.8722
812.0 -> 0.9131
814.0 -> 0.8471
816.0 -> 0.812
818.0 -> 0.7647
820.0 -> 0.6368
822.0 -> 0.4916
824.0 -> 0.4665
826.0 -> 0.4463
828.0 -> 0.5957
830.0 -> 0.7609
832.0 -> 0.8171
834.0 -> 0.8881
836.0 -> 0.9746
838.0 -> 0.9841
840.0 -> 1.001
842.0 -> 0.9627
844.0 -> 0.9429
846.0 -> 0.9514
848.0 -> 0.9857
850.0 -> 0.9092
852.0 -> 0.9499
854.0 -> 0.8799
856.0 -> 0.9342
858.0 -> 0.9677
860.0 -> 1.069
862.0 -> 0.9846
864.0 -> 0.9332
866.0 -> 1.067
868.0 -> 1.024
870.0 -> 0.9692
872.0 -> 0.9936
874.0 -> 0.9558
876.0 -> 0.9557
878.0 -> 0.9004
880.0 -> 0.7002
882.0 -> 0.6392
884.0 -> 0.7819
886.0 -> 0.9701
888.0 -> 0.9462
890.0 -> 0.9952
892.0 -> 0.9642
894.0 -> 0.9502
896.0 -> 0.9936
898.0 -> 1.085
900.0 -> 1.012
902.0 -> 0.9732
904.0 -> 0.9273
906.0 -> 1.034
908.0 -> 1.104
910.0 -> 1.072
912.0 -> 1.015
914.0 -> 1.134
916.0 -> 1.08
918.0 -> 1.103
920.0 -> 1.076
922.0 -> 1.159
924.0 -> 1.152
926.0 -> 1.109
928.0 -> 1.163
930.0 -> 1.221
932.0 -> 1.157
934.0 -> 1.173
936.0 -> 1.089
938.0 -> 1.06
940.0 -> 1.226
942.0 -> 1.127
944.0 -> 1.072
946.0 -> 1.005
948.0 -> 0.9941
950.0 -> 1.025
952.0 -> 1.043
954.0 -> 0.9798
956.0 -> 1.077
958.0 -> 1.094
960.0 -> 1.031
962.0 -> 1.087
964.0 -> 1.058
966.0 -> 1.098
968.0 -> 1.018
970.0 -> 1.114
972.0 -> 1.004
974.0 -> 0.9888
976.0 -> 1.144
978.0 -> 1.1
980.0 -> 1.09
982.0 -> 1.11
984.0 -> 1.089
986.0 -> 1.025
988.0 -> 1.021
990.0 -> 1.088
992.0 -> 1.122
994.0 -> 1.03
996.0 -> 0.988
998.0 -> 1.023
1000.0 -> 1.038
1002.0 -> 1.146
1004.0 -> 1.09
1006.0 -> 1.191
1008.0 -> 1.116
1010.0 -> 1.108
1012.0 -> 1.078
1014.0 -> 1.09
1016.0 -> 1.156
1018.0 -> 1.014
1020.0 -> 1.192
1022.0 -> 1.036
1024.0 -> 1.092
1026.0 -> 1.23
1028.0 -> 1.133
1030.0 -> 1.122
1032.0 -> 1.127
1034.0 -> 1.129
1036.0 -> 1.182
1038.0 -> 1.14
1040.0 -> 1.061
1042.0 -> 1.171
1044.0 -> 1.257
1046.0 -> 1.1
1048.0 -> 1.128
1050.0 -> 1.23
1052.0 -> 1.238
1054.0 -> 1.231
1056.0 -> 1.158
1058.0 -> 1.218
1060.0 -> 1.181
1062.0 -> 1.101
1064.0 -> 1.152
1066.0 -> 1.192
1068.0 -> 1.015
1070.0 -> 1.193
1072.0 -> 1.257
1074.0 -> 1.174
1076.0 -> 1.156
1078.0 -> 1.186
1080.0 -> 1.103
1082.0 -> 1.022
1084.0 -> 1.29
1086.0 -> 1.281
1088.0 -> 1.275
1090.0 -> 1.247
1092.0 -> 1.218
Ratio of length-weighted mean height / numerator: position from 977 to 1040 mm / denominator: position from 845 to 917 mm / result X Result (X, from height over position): 1.1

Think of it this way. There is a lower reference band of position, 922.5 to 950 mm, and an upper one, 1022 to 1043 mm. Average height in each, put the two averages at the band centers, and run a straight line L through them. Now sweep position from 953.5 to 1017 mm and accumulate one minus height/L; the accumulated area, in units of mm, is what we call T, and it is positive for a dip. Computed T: 2.8 mm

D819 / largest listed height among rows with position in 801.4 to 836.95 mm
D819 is 0.9746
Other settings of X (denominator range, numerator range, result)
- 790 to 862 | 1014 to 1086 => 1.46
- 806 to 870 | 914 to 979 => 1.26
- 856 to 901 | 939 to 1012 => 1.13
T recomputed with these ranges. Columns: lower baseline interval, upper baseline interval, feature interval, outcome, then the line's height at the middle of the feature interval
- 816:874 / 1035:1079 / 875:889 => 1.2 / 0.922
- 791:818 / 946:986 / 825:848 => -2.1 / 0.78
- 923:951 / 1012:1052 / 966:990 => 1.2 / 1.12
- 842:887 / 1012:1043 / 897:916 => -1.2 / 0.981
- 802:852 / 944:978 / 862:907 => -1.5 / 0.914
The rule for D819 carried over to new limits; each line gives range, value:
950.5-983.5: 1.144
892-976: 1.226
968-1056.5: 1.257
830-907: 1.085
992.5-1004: 1.146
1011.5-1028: 1.23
